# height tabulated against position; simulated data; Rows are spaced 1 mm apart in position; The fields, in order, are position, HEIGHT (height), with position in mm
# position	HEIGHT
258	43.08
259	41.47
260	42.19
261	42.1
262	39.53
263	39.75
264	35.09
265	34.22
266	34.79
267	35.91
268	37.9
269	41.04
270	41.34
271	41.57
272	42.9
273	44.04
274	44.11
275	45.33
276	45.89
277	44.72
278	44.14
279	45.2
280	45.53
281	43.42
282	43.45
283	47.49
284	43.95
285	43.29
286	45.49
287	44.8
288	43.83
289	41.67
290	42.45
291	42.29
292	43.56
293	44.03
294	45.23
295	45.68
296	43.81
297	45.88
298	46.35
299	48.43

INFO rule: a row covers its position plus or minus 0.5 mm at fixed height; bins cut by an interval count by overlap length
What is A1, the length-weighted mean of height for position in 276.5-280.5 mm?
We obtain 44.9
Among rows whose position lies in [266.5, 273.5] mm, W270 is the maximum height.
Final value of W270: 44.04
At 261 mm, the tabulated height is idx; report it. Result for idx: 42.1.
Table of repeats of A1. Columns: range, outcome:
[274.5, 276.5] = 45.6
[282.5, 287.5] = 45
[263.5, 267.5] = 35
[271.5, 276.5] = 44.5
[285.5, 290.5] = 43.6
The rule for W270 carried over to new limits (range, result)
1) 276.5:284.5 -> 47.49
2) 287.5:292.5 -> 43.83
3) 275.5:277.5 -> 45.89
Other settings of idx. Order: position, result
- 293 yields 44.03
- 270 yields 41.34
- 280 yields 45.53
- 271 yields 41.57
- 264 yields 35.09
